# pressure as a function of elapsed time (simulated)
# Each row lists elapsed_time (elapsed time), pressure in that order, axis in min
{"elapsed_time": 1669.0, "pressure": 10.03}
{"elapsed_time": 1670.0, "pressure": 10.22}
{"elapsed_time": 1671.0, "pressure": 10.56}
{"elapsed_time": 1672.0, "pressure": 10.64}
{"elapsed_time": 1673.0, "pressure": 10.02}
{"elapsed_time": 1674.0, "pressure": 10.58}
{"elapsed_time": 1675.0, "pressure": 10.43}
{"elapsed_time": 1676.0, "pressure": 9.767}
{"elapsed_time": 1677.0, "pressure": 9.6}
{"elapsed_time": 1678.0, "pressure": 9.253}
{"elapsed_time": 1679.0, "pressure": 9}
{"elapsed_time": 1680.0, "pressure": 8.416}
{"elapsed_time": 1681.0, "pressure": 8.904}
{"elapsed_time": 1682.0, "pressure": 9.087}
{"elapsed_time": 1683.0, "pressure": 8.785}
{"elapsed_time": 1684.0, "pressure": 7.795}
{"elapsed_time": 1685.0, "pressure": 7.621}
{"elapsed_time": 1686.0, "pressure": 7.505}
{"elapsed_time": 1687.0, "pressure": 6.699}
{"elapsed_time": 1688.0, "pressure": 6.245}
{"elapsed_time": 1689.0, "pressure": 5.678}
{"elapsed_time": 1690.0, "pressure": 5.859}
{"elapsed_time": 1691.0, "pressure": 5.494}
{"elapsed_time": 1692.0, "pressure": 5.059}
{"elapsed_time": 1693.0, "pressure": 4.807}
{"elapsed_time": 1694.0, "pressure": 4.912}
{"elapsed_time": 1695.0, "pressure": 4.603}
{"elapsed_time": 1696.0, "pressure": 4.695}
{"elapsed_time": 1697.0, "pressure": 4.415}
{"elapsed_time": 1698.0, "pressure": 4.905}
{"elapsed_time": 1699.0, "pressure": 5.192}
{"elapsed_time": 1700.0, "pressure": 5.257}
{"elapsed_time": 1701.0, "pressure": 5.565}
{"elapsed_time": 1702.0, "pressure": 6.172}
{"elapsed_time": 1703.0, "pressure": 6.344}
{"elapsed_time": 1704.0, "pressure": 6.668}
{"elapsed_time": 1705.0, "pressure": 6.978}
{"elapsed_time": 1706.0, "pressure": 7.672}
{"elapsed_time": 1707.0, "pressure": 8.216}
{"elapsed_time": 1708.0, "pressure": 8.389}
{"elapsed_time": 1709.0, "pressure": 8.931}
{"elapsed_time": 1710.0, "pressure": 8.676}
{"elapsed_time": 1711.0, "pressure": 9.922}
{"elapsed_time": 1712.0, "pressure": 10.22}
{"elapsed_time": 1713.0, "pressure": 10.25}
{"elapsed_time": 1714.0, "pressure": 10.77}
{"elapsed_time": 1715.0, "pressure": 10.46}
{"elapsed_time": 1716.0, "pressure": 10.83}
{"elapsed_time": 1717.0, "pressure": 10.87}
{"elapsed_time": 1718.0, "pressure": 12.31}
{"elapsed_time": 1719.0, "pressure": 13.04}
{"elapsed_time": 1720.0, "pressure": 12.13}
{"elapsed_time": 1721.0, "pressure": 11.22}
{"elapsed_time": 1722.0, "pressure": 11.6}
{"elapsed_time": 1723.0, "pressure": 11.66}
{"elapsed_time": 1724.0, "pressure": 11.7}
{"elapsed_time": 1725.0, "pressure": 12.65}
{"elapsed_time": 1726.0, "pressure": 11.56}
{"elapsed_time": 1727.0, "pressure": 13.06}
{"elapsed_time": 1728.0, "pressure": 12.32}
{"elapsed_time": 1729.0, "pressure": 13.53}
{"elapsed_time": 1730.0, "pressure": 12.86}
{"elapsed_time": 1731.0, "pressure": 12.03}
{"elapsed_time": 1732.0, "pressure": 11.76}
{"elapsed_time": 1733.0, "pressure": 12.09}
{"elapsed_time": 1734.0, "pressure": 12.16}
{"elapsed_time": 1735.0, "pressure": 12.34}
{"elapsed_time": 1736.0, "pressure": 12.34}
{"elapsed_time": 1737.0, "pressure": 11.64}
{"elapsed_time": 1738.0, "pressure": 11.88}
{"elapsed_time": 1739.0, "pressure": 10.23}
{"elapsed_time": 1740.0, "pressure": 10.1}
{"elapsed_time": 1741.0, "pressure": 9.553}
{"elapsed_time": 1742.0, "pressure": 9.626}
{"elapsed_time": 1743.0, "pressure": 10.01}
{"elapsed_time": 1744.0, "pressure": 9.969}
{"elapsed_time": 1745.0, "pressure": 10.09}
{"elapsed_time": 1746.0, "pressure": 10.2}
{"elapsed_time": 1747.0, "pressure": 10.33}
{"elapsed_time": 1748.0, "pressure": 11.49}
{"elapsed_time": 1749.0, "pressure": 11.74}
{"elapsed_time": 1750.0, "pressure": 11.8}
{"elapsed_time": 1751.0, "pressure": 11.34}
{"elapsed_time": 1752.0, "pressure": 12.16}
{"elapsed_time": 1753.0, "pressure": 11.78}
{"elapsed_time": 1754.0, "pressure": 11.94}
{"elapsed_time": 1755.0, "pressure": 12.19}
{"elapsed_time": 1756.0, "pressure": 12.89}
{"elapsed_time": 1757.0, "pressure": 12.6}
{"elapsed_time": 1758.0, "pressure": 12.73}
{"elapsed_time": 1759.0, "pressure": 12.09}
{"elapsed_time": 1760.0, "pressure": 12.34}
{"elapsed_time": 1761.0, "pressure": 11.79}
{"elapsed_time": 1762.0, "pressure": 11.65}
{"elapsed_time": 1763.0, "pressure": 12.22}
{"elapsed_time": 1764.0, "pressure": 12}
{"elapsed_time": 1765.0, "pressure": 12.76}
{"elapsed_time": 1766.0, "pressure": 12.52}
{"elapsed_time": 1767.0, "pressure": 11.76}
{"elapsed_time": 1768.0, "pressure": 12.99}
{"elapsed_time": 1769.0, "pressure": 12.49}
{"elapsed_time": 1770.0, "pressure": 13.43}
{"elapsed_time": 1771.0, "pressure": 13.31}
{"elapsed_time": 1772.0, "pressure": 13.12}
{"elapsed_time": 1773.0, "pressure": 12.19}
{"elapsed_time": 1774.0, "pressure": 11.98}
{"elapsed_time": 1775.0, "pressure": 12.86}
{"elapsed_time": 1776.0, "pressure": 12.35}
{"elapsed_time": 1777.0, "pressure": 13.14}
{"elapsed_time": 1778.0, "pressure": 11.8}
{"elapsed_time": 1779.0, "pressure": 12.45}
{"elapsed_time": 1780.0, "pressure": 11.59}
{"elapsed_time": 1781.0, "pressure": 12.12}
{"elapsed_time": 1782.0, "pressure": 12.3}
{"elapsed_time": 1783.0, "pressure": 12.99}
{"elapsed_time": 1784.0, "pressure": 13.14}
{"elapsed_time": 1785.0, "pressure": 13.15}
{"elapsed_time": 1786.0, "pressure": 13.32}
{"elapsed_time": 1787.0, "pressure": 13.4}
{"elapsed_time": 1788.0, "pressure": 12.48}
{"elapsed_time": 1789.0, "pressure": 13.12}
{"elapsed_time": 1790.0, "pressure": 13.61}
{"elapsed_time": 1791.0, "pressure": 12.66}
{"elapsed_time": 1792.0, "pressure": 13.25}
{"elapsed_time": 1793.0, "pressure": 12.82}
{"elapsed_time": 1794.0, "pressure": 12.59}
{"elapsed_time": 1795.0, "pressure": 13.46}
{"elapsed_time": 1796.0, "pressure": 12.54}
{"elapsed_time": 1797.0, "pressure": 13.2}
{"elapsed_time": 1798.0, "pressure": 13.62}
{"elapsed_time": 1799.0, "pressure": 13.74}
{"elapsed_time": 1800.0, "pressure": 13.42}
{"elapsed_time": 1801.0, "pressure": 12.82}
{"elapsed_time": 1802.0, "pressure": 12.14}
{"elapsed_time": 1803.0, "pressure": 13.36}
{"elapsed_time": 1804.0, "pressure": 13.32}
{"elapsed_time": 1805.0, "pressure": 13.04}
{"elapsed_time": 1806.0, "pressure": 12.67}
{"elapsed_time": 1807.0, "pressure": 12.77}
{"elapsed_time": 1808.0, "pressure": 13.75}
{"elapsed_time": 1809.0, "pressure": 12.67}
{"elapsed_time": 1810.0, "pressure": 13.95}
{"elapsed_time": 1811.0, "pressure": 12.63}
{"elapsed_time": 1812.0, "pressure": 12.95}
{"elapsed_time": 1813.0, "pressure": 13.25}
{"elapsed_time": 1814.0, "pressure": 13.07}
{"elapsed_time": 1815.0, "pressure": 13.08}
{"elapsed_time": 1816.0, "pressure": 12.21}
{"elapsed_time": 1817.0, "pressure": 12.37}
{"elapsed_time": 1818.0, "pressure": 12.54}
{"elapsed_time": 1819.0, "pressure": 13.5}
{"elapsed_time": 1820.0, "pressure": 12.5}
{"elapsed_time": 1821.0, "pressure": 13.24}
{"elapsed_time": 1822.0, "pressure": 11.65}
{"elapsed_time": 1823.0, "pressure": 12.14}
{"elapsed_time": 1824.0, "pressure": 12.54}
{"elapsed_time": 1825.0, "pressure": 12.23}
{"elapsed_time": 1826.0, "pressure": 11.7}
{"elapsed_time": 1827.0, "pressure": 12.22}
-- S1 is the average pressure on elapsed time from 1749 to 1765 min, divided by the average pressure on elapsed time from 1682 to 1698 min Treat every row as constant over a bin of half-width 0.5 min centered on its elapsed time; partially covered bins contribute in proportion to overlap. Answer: 2.0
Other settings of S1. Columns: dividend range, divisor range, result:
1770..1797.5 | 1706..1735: 1.14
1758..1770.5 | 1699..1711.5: 1.69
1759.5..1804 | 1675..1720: 1.62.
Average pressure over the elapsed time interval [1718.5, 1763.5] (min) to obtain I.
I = 11.7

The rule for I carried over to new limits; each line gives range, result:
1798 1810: 13.1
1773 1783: 12.3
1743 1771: 11.9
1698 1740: 10.3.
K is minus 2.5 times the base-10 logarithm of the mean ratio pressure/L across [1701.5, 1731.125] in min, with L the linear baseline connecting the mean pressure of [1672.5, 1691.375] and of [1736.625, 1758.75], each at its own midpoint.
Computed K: -0.059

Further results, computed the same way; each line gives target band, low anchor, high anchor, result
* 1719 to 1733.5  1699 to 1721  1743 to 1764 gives -0.217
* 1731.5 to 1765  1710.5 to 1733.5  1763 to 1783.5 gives 0.055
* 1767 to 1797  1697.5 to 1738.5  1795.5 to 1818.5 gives -0.048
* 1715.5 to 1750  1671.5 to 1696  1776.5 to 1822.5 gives -0.166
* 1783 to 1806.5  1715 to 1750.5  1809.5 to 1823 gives -0.052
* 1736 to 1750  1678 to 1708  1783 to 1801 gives -0.080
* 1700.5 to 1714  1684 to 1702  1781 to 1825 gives -0.219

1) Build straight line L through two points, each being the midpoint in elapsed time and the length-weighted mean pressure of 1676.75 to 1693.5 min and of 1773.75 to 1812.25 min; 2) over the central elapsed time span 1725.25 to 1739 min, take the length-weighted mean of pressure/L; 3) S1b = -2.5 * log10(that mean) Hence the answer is -0.24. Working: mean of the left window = 7.37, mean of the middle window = 12.2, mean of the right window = 12.9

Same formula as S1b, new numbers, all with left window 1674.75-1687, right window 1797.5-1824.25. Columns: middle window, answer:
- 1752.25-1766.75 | -0.09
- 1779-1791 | -0.06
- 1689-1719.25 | 0.26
